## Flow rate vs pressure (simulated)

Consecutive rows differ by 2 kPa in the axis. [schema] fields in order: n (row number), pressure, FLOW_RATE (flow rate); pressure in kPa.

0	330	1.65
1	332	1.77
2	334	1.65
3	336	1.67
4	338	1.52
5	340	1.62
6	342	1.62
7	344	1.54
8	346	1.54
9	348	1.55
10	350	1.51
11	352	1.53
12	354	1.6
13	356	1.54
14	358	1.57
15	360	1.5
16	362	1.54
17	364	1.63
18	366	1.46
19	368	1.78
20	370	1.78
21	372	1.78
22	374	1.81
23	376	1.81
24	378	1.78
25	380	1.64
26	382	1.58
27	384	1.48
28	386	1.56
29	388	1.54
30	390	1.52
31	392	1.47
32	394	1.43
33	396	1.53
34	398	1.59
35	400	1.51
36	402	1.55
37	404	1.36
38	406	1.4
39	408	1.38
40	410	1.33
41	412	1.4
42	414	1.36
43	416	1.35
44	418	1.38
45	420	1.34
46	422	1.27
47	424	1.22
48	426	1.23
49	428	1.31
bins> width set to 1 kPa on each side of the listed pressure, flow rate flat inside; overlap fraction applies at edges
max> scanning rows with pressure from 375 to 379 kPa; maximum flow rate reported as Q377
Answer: 1.81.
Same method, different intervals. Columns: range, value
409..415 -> 1.4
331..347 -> 1.77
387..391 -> 1.54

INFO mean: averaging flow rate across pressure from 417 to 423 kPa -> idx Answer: 1.33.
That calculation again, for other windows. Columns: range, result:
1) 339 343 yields 1.62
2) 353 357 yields 1.57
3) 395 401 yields 1.54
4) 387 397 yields 1.5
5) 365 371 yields 1.67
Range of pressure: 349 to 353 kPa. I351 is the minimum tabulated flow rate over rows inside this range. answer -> 1.51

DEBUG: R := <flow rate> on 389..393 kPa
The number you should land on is 1.5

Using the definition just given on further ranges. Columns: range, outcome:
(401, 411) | 1.4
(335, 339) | 1.59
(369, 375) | 1.79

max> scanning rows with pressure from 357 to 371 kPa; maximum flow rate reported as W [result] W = 1.78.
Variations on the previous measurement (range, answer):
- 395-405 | 1.59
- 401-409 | 1.55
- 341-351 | 1.62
